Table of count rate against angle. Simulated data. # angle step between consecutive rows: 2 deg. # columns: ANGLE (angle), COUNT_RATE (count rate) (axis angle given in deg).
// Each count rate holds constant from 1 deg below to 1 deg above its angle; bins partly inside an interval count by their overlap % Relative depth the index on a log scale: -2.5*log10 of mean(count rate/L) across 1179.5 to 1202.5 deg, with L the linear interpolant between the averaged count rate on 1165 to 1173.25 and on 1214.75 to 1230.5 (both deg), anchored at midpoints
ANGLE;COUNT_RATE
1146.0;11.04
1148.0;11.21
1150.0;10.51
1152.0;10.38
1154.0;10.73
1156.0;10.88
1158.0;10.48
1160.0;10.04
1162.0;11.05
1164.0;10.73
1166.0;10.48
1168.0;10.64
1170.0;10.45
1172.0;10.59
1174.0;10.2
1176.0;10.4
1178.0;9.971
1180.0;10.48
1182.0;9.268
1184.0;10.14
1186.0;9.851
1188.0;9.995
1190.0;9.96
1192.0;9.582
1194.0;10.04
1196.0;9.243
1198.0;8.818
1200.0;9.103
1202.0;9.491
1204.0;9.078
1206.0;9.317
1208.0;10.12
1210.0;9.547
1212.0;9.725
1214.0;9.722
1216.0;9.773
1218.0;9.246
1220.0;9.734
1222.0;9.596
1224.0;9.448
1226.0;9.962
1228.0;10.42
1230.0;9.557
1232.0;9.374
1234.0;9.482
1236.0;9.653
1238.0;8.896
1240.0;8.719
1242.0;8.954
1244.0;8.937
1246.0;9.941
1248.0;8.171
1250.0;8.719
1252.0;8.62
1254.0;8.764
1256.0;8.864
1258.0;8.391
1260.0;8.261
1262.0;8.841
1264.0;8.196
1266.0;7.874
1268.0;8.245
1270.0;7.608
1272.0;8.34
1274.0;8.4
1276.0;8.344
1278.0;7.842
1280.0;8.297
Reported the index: 0.06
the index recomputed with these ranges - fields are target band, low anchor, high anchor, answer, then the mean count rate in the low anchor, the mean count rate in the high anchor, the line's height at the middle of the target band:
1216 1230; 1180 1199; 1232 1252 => -0.05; 9.7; 9.05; 9.28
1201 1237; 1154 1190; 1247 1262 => -0.04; 10.3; 8.56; 9.32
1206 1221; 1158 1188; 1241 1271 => -0.02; 10.3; 8.56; 9.45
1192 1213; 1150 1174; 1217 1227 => 0.05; 10.6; 9.6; 9.91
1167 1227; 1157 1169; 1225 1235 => 0.04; 10.6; 9.76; 10.2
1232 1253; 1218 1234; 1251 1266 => 0.01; 9.68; 8.52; 9.09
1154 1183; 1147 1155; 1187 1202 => -0.02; 10.7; 9.53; 10.2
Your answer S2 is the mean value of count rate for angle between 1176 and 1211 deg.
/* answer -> 9.67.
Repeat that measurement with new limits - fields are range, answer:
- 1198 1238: 9.56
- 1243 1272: 8.52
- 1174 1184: 10.1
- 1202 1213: 9.55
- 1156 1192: 10.3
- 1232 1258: 8.97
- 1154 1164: 10.6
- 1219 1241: 9.53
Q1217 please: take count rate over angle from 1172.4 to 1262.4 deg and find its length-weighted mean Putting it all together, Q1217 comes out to 9.44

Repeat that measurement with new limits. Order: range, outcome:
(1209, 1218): 9.64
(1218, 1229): 9.78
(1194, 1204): 9.24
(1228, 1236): 9.61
